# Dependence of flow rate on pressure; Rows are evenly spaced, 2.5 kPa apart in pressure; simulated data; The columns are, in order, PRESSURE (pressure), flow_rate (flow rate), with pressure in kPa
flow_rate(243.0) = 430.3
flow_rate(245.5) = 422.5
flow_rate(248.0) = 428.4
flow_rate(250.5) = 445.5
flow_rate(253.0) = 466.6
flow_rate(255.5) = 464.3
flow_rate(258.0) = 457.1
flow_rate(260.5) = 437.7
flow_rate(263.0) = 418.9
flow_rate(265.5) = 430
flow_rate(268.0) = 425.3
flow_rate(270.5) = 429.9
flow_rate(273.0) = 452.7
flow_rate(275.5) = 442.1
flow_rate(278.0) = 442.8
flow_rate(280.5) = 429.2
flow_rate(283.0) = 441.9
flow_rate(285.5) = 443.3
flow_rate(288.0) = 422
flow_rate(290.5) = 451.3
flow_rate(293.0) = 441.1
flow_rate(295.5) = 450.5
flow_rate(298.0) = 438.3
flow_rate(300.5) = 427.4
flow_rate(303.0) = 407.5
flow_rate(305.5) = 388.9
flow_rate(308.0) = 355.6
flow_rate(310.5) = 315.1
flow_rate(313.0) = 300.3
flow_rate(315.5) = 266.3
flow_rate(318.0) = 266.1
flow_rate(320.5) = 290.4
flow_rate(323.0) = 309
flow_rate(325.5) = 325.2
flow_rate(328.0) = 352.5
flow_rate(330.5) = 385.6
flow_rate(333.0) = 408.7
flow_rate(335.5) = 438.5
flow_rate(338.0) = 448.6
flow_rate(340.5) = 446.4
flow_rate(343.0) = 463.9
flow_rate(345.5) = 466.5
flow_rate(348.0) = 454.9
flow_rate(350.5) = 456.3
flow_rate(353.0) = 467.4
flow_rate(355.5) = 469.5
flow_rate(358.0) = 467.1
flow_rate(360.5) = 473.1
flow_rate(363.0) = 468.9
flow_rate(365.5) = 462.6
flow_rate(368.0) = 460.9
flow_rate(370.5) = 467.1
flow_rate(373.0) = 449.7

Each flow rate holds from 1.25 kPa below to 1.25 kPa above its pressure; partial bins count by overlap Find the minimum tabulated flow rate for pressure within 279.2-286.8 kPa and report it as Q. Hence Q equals 429.2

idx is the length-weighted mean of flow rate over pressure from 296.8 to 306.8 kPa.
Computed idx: 415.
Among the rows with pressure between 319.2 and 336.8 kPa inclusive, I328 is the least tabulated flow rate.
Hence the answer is 290.4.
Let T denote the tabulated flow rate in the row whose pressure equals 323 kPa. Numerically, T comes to 309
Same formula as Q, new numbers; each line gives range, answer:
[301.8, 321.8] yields 266.1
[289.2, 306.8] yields 388.9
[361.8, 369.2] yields 460.9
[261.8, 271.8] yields 418.9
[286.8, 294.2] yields 422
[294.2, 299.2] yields 438.3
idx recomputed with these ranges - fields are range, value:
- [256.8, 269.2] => 434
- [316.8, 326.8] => 298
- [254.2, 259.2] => 461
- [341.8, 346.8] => 465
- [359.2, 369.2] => 466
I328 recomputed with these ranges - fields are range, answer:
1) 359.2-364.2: 468.9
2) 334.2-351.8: 438.5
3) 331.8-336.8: 408.7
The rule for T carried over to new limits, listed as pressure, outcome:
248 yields 428.4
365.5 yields 462.6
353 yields 467.4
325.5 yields 325.2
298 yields 438.3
